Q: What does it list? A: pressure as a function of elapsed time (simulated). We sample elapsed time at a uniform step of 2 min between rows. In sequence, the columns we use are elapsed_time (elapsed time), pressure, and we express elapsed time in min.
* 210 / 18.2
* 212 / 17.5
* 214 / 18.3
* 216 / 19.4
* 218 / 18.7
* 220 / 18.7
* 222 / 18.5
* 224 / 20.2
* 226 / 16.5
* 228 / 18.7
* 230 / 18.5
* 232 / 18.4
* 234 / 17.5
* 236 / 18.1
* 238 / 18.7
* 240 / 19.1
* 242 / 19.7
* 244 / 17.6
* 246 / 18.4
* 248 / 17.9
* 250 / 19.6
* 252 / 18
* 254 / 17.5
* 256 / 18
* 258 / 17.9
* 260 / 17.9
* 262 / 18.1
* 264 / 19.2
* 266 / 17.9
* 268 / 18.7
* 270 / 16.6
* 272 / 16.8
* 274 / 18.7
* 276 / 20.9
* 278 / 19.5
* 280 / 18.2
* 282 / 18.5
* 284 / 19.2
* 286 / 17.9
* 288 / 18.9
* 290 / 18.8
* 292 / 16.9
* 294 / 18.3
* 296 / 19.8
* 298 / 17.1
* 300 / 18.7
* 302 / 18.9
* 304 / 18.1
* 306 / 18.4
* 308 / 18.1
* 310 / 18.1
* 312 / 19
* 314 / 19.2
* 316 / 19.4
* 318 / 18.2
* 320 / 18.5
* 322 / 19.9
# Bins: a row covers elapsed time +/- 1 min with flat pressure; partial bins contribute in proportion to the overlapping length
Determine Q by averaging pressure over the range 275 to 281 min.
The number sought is 19.5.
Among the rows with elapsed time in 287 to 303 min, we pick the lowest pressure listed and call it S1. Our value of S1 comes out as 16.9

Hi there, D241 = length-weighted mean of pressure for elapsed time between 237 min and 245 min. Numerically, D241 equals 18.8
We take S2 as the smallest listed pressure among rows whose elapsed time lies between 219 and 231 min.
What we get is 16.5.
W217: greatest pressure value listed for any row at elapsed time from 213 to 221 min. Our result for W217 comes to 19.4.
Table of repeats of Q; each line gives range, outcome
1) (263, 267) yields 18.5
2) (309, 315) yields 18.8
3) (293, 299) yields 18.4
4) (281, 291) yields 18.7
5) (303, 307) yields 18.2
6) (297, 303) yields 18.2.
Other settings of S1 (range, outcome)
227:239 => 17.5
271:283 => 16.8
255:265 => 17.9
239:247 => 17.6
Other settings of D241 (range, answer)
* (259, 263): 18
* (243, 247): 18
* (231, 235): 17.9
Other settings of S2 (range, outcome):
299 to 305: 18.1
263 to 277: 16.6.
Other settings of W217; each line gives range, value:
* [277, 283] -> 19.5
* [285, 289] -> 18.9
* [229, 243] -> 19.7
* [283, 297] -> 19.8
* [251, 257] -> 18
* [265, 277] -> 20.9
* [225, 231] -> 18.7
